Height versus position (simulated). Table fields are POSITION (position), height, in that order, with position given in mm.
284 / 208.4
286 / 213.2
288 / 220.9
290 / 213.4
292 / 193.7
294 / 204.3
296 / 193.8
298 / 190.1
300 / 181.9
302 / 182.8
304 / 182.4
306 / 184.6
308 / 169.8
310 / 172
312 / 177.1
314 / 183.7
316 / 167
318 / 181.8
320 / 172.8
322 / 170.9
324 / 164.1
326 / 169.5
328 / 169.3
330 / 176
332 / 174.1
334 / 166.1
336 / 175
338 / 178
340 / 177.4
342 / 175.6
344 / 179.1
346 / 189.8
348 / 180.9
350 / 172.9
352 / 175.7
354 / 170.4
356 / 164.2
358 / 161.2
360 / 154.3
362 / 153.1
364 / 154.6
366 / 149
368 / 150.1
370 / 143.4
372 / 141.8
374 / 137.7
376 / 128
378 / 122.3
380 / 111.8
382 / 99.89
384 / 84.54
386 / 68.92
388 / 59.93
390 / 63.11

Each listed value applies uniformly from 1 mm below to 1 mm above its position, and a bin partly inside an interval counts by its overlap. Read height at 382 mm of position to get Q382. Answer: 99.89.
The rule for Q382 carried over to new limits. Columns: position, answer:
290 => 213.4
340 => 177.4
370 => 143.4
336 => 175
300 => 181.9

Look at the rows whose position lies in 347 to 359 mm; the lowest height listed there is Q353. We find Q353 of 161.2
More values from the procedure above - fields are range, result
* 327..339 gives 166.1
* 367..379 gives 122.3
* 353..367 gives 149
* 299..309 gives 169.8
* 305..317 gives 167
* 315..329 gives 164.1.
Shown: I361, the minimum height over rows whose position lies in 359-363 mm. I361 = 153.1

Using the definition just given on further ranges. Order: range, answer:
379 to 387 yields 68.92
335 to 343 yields 175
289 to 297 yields 193.7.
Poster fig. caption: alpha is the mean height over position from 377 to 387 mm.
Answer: 97.5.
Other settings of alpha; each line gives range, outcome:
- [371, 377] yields 136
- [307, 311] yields 171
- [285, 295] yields 209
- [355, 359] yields 163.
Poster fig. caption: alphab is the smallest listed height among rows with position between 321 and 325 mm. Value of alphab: 164.1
